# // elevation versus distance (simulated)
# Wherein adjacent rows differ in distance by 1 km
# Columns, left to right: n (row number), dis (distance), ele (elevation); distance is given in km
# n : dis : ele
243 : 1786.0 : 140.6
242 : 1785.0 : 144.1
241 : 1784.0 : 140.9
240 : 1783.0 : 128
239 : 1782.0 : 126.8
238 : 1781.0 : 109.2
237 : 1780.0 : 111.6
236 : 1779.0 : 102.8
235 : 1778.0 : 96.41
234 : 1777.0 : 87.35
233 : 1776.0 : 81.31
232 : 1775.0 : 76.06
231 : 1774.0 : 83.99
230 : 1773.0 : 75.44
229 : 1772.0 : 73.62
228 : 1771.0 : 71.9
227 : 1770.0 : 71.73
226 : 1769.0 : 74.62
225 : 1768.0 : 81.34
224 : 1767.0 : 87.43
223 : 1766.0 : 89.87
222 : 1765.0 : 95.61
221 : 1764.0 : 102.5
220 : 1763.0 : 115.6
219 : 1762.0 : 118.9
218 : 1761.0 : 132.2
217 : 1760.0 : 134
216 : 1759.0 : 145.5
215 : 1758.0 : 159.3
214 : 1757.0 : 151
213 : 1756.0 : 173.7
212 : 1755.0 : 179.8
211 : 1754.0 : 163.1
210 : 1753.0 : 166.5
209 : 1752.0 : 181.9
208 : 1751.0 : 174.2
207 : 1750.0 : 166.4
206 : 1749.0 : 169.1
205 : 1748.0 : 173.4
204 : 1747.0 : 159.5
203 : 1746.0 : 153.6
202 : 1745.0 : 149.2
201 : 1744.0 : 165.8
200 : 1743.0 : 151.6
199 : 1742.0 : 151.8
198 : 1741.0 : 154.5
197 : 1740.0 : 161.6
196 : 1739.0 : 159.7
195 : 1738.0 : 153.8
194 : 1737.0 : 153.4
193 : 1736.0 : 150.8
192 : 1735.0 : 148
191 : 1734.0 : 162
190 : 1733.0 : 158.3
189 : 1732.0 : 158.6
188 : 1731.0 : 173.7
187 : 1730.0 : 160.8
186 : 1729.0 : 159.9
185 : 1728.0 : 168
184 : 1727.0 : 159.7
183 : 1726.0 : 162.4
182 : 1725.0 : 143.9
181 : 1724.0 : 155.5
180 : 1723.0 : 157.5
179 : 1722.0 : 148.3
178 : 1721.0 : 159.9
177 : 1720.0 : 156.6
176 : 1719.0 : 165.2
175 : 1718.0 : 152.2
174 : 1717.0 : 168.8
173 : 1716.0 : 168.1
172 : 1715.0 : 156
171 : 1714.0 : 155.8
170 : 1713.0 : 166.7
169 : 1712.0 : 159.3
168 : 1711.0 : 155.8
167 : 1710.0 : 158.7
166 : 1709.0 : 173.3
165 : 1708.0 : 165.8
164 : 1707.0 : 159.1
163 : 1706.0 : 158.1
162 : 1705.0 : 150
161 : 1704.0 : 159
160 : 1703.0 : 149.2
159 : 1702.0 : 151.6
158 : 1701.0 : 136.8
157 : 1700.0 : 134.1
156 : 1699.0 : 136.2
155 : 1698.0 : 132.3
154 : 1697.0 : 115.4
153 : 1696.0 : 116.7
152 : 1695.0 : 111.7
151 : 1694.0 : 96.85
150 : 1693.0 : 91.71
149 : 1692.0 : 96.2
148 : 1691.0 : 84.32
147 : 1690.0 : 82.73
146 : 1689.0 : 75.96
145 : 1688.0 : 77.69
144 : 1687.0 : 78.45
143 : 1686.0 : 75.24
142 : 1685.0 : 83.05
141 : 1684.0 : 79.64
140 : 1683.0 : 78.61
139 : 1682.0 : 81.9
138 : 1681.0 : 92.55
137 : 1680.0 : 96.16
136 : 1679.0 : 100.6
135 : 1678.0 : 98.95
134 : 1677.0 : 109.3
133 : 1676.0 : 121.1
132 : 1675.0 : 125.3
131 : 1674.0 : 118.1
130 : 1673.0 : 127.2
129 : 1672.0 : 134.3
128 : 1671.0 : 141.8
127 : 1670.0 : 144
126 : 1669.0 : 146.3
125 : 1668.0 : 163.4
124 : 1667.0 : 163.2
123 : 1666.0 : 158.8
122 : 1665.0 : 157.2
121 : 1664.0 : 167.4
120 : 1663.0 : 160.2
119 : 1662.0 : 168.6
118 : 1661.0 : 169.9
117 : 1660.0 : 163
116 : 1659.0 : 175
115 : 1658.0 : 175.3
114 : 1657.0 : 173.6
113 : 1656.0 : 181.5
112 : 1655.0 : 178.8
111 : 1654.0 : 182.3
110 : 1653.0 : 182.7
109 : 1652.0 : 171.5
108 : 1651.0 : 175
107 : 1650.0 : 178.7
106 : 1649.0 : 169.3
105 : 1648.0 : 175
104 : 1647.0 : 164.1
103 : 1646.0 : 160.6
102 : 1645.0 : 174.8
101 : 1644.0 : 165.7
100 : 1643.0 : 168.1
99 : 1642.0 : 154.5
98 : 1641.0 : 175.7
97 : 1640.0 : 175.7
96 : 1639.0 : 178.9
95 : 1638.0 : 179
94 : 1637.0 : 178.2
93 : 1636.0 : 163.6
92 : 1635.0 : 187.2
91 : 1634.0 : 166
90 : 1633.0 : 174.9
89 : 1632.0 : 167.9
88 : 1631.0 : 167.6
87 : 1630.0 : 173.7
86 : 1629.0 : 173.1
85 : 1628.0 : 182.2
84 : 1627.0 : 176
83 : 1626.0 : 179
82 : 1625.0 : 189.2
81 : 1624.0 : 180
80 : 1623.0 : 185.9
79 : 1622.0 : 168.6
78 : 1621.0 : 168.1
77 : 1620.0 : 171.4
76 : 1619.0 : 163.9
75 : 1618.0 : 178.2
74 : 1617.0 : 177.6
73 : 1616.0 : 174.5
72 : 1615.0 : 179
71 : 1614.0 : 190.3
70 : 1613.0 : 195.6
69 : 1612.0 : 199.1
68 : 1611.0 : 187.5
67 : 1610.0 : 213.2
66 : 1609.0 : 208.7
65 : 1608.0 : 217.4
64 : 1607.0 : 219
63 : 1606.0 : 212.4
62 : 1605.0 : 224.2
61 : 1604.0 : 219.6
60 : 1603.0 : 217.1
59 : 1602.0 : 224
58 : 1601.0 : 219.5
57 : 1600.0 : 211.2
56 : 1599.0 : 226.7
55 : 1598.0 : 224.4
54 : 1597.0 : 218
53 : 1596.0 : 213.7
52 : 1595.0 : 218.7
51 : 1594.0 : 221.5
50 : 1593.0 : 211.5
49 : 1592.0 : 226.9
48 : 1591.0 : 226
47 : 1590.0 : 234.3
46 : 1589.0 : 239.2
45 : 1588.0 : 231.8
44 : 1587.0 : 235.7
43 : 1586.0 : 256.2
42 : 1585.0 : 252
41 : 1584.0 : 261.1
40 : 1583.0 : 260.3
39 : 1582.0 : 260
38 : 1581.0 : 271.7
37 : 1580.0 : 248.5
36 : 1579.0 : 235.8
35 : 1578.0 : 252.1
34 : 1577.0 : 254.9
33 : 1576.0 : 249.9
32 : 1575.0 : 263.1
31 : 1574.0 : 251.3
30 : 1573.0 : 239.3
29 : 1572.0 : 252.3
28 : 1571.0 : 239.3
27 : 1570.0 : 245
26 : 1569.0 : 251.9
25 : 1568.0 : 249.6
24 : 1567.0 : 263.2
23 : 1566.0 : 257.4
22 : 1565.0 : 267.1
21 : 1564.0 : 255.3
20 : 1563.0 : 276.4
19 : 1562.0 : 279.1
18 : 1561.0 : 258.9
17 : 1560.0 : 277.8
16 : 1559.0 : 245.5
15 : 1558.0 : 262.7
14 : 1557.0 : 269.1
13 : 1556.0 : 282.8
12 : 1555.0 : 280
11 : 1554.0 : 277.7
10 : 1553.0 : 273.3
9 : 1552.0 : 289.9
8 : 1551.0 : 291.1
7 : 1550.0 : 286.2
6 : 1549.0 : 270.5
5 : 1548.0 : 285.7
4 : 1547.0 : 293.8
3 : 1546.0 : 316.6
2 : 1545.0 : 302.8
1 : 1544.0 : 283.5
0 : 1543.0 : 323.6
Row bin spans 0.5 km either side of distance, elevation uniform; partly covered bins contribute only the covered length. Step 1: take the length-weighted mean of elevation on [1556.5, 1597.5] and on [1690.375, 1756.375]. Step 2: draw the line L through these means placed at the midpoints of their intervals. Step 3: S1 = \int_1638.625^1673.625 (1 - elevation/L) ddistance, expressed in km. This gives 5.5 km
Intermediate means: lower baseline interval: 248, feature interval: 166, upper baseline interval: 152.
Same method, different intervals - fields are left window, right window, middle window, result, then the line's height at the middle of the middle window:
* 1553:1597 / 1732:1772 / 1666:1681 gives 4.93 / 190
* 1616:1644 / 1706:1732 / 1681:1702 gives 8.30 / 165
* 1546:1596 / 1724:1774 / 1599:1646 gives 7.92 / 224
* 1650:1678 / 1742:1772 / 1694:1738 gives -2.48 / 145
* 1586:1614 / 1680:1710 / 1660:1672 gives -0.87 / 147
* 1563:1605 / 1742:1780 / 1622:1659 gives 5.30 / 204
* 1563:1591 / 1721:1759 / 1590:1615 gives 2.41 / 237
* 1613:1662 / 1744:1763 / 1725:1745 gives 0.27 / 160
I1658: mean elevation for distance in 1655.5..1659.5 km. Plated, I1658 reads 176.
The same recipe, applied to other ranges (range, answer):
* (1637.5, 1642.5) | 173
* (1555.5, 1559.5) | 265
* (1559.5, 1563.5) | 273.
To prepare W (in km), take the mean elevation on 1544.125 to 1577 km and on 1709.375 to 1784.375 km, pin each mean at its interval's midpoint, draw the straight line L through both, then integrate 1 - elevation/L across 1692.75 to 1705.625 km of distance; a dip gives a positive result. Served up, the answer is 3.1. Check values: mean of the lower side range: 269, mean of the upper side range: 140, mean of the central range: 130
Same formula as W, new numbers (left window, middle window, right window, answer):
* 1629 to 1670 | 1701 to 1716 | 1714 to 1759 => 0.5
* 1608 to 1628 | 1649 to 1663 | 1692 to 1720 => -0.6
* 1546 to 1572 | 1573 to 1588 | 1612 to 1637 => -0.8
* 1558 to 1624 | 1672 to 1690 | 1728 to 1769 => 8.5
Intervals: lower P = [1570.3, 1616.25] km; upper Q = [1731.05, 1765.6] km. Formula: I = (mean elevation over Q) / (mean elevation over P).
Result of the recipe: 0.67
